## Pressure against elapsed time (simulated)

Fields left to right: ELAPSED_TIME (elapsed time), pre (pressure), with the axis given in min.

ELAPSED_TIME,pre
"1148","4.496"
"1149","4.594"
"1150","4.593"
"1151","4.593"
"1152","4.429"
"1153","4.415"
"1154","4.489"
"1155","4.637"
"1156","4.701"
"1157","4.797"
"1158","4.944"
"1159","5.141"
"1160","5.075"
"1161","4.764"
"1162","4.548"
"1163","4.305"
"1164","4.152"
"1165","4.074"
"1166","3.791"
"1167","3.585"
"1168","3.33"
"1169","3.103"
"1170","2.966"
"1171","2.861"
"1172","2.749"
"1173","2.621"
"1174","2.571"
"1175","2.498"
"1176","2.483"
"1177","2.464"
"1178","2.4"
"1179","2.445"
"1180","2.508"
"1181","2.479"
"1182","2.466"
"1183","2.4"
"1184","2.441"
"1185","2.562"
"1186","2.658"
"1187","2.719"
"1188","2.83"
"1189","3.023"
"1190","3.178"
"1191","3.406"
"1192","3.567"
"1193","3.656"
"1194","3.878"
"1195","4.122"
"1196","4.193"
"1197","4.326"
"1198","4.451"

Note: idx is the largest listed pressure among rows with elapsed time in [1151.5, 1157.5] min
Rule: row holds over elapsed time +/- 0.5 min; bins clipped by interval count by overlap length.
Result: 4.797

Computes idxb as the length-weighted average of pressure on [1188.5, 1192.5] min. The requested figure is 3.29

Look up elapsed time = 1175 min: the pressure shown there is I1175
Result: 2.498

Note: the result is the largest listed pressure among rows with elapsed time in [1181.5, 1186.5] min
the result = 2.658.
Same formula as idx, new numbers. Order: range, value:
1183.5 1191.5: 3.406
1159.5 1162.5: 5.075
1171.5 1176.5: 2.749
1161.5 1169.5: 4.548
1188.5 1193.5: 3.656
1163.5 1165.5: 4.152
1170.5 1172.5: 2.861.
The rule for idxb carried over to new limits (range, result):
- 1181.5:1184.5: 2.44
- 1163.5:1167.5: 3.9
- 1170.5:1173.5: 2.74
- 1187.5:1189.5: 2.93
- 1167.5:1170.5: 3.13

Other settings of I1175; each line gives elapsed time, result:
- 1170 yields 2.966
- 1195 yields 4.122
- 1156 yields 4.701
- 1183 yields 2.4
